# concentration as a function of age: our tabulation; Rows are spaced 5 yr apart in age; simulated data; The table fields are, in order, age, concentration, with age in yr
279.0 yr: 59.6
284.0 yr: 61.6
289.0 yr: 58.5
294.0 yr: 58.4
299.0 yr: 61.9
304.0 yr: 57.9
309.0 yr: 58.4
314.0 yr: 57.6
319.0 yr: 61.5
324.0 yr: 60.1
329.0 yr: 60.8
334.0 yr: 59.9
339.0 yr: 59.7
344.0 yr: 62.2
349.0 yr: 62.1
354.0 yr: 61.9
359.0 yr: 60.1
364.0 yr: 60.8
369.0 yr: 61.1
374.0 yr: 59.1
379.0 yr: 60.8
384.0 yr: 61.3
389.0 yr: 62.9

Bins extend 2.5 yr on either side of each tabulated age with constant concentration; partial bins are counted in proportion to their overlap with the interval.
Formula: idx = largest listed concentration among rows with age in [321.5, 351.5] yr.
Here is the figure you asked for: 62.2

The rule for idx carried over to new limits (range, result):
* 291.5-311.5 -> 61.9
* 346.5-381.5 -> 62.1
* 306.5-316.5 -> 58.4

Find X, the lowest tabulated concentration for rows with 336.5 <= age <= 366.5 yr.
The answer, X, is 59.7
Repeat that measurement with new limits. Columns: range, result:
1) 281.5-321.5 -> 57.6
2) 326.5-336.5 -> 59.9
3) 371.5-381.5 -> 59.1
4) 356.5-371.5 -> 60.1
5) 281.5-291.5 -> 58.5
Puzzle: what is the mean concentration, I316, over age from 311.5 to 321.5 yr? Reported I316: 59.5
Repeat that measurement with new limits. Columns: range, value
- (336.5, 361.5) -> 61.2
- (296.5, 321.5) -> 59.5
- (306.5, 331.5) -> 59.7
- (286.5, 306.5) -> 59.2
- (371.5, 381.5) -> 60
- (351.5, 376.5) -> 60.6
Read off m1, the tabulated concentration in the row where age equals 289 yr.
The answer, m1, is 58.5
